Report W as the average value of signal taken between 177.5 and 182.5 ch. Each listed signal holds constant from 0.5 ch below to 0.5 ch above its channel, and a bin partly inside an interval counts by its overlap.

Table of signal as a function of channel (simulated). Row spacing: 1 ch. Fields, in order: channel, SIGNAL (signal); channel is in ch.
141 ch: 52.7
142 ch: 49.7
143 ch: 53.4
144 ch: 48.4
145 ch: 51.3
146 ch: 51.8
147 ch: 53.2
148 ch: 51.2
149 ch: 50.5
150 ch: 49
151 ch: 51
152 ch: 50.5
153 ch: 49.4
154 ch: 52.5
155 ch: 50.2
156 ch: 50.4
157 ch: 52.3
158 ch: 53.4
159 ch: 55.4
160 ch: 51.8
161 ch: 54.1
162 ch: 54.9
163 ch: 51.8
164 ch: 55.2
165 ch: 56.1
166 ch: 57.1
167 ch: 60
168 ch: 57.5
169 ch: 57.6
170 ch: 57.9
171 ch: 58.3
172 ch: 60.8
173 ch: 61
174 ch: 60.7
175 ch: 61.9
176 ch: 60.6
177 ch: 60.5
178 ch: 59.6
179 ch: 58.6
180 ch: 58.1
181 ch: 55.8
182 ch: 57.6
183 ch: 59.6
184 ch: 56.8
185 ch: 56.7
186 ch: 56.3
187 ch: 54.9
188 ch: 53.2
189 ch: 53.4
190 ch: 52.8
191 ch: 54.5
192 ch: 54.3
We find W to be 57.9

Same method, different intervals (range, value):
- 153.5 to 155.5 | 51.4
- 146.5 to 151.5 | 51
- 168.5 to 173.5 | 59.1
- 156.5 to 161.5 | 53.4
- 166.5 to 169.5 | 58.4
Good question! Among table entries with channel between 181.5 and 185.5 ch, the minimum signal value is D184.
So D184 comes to 56.7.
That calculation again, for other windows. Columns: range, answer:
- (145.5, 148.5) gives 51.2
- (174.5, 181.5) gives 55.8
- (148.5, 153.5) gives 49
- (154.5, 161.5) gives 50.2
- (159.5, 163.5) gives 51.8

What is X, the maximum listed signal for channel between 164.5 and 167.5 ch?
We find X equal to 60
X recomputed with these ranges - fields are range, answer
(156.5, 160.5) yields 55.4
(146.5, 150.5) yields 53.2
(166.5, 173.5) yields 61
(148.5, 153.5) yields 51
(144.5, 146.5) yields 51.8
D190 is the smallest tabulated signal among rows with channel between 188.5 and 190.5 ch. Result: 52.8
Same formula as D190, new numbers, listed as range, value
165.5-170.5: 57.1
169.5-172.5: 57.9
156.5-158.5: 52.3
